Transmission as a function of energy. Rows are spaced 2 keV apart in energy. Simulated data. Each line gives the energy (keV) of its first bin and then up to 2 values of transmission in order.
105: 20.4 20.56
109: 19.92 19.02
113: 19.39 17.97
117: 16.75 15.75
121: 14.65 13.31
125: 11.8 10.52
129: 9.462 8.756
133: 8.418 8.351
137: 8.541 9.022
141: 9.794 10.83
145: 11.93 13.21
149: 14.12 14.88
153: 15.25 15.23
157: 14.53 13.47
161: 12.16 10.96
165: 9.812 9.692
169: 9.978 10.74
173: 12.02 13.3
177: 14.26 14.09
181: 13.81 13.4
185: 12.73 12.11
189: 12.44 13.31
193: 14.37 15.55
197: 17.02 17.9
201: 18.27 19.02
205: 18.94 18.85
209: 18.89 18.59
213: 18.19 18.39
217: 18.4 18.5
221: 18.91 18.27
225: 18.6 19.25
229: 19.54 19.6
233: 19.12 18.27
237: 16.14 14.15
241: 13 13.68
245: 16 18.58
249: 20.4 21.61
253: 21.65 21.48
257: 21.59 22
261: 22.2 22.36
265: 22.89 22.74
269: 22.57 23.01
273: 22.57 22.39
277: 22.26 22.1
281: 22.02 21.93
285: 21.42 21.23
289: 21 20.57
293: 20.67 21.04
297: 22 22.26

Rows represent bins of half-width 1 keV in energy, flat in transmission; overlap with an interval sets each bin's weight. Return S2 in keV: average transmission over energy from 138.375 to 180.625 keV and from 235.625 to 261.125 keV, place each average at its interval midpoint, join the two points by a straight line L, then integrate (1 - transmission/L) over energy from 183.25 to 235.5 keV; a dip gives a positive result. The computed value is -4.8 keV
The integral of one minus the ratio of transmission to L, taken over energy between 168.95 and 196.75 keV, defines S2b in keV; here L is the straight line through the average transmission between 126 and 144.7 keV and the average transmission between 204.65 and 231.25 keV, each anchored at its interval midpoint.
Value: 2.9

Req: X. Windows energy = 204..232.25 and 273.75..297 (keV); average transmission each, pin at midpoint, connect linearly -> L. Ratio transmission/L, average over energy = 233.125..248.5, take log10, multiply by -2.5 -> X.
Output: 0.22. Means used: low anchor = 18.8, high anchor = 21.5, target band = 16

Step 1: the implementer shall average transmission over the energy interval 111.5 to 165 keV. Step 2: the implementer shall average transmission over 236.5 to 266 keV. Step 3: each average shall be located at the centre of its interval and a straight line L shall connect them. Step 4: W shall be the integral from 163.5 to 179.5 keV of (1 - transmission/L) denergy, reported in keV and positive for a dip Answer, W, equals 3.3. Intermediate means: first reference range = 12.7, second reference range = 19.2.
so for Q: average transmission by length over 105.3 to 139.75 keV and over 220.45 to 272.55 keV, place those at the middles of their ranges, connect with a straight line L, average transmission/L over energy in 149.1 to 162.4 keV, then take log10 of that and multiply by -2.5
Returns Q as 0.09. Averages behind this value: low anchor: 13.8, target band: 14.1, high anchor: 19.6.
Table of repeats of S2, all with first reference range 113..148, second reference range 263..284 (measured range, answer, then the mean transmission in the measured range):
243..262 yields 0.6 keV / 20.2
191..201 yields 0.4 keV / 16.1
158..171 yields 3.1 keV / 11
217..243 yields 2.1 keV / 17.6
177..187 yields 1.4 keV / 13.4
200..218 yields -0.9 keV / 18.6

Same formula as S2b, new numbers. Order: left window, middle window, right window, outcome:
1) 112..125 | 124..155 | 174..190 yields 7.99 keV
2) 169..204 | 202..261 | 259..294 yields -2.08 keV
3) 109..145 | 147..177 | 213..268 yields 4.01 keV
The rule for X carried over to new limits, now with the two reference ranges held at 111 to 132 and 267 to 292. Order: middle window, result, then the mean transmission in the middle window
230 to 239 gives 0.11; 17.8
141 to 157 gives 0.15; 13.5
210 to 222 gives 0.02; 18.5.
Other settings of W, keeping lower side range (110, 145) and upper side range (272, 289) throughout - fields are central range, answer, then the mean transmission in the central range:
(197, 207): -0.8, 18.4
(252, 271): -1.3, 22.2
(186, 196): 1.7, 13.6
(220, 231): -0.3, 19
